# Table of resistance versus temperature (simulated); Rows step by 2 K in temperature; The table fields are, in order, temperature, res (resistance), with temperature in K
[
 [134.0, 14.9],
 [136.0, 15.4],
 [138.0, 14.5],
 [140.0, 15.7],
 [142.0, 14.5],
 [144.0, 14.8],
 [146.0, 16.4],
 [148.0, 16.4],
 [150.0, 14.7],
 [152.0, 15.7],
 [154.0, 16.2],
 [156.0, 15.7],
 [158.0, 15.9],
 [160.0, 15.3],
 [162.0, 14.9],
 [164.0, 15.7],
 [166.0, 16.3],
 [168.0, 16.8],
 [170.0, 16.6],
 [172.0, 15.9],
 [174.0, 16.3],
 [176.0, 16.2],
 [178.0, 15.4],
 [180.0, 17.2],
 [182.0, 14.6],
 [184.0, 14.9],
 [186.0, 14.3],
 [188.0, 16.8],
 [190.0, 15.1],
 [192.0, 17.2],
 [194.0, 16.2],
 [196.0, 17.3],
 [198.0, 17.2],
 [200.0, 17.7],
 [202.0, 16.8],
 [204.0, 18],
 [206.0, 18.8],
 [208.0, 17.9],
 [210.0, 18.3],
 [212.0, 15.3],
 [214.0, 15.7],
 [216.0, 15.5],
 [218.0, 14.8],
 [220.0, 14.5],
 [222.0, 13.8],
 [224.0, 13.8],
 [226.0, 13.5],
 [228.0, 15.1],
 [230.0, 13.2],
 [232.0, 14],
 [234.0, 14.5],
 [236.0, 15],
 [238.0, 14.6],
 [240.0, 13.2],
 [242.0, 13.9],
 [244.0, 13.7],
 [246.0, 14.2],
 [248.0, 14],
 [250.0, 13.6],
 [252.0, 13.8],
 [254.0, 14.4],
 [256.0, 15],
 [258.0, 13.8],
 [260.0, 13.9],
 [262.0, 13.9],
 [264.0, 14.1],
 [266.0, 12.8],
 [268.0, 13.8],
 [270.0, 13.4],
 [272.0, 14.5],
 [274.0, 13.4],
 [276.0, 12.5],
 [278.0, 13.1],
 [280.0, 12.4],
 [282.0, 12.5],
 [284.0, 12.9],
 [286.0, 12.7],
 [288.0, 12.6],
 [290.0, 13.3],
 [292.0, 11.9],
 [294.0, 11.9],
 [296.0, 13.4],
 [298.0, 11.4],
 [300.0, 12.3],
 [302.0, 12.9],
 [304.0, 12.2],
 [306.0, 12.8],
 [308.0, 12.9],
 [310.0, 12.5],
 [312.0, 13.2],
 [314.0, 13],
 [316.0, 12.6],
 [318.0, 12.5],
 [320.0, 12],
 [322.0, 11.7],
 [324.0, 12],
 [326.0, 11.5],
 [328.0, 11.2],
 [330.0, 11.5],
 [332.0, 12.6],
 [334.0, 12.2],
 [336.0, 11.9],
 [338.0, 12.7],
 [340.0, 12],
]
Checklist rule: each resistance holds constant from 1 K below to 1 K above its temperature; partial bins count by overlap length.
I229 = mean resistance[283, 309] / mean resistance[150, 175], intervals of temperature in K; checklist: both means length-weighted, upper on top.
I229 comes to 0.8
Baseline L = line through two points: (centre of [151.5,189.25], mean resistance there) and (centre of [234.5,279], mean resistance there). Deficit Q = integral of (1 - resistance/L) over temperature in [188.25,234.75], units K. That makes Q -3.0 K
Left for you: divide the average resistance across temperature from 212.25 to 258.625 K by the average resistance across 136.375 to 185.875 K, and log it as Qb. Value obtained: 0.9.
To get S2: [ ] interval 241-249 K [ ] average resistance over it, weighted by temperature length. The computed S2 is 13.9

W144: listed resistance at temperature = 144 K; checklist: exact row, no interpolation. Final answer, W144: 14.8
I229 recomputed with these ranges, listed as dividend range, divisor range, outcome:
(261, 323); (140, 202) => 0.80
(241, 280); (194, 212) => 0.78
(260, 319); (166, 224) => 0.80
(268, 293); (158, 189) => 0.82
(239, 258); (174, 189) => 0.89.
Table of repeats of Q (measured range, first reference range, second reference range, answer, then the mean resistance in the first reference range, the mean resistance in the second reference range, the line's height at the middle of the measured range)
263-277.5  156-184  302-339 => 0.0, 15.9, 12.3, 13.5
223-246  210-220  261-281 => 1.1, 15.5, 13.4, 14.8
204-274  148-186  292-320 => -2.3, 15.8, 12.5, 14.1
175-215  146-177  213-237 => -3.7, 15.9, 14.4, 15.1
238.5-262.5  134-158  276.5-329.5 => -0.9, 15.4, 12.4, 13.4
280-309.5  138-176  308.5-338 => 0.6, 15.7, 12.2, 12.8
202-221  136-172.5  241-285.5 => -2.6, 15.7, 13.6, 14.6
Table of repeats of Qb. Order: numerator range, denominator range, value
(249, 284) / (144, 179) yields 0.85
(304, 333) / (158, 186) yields 0.78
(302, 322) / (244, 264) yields 0.90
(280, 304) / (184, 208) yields 0.74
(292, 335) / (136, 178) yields 0.78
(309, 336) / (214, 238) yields 0.85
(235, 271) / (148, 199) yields 0.87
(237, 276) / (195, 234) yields 0.88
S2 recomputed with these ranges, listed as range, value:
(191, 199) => 17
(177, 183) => 15.7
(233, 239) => 14.7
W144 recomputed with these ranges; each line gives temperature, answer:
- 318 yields 12.5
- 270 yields 13.4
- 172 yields 15.9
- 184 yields 14.9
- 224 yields 13.8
